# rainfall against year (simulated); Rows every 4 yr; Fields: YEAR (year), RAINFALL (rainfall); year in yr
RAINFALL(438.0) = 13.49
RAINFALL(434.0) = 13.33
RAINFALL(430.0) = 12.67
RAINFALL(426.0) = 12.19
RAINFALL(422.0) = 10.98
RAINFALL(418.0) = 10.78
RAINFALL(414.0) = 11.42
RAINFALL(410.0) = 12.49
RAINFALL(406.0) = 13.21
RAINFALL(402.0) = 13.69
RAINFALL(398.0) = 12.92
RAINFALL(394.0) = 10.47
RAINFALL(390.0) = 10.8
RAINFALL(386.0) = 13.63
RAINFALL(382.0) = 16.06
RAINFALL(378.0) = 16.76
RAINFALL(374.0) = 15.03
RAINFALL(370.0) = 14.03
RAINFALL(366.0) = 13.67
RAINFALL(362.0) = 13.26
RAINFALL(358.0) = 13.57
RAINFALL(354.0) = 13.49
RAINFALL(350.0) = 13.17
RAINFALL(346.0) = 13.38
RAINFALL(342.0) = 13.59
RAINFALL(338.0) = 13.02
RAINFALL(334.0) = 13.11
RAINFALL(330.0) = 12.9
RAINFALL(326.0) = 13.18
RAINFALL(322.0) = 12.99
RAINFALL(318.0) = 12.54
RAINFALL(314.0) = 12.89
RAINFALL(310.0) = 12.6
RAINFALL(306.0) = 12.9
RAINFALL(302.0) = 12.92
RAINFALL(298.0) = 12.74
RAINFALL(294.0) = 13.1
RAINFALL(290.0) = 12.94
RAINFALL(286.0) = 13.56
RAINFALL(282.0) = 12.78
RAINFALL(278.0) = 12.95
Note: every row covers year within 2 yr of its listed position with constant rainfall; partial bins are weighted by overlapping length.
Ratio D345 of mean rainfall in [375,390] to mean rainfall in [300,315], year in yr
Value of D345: 1.16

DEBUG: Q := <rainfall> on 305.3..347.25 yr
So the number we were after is 13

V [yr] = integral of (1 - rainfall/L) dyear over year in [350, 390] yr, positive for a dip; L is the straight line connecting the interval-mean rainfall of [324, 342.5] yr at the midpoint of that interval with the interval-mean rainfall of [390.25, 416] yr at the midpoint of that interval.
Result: -4.7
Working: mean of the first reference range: 13.1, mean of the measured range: 14.1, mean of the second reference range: 12.3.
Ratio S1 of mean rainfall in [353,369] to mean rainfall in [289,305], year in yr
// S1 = 1.05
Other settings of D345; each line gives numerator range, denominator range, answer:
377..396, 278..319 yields 1.04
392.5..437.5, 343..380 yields 0.87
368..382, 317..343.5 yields 1.18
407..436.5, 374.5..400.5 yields 0.89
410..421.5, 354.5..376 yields 0.82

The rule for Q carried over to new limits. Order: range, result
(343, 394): 13.8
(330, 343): 13.2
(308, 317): 12.7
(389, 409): 12.3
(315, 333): 12.9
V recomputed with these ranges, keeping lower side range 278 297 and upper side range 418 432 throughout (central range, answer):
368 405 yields -4.73 yr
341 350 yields -0.63 yr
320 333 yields -0.34 yr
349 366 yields -1.39 yr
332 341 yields -0.37 yr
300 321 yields 0.11 yr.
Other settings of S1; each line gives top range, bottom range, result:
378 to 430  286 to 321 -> 0.98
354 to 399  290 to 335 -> 1.06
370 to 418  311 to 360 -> 1.01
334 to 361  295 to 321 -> 1.04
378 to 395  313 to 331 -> 1.03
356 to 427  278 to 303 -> 1.00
